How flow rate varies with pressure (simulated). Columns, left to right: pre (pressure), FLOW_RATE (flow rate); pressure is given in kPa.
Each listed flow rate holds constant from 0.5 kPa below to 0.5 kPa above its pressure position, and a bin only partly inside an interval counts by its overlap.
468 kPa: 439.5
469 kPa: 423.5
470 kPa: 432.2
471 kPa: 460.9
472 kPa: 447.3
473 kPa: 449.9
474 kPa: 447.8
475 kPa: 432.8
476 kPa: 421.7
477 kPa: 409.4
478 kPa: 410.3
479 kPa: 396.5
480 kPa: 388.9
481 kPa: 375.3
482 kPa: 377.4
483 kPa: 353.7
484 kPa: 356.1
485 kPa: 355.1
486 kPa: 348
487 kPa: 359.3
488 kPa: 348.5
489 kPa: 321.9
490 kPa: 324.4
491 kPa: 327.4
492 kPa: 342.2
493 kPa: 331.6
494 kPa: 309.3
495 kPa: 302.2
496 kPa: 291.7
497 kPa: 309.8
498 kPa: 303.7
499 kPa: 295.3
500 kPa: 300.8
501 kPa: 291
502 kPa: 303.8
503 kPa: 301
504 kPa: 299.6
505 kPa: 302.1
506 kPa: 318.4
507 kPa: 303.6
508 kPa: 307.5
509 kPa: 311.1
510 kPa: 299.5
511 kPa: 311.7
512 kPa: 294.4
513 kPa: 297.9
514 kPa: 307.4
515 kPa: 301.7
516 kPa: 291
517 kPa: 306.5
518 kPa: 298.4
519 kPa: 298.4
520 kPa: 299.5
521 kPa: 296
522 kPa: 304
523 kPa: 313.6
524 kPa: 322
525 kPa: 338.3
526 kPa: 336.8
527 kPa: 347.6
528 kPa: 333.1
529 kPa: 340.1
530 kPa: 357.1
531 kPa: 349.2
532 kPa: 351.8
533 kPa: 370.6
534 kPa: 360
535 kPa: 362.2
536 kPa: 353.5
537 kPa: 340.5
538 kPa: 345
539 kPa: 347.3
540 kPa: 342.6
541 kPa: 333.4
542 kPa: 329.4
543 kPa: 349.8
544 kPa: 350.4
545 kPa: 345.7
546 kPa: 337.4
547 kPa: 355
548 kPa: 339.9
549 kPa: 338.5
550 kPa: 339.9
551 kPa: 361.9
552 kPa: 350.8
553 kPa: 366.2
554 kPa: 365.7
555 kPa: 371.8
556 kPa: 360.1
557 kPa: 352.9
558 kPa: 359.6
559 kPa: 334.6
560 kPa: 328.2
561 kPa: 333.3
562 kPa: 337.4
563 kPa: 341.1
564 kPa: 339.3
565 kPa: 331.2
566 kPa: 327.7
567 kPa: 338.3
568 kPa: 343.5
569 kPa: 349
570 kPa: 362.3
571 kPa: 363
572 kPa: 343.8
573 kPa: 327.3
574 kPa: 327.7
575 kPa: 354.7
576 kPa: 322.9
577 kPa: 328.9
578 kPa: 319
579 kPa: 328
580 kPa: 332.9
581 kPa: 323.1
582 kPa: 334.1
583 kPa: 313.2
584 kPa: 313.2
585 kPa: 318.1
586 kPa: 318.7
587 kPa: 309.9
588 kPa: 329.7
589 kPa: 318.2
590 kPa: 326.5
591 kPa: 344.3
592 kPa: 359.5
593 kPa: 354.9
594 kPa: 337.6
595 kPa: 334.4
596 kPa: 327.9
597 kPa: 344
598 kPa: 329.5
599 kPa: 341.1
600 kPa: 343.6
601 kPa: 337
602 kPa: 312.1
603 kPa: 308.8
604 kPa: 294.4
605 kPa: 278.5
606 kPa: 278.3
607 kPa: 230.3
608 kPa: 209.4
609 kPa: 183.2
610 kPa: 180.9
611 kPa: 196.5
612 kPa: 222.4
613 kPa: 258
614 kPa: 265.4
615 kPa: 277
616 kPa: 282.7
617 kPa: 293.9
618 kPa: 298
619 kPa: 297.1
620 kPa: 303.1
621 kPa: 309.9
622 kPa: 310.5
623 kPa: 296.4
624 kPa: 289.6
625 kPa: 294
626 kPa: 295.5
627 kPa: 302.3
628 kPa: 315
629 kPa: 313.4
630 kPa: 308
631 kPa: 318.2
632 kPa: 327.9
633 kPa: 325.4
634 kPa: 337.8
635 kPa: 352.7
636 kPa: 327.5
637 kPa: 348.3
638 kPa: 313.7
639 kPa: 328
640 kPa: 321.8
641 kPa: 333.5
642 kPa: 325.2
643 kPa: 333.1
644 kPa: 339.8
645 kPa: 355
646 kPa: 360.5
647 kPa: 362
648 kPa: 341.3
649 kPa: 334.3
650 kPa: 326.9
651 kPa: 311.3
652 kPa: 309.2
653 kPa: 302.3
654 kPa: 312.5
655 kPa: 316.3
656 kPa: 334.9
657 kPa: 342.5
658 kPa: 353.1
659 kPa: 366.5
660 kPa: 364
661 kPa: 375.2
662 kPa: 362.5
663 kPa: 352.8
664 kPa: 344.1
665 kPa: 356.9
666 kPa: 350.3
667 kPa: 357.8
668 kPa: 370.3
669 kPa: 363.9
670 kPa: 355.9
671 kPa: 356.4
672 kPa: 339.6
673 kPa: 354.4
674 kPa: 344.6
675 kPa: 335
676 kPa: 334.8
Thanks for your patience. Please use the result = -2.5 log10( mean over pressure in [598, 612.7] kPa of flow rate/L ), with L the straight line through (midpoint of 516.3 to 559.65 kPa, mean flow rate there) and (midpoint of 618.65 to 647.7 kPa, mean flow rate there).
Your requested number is 0.22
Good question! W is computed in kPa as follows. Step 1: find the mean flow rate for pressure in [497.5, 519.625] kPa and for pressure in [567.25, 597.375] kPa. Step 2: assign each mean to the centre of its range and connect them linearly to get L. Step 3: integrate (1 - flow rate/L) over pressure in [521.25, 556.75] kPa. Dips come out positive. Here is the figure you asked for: -3.4 kPa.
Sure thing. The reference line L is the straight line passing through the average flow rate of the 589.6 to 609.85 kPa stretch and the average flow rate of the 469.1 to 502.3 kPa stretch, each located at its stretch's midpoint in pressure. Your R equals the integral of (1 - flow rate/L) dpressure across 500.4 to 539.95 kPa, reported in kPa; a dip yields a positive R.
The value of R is 2.76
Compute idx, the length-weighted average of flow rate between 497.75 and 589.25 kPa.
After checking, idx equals 330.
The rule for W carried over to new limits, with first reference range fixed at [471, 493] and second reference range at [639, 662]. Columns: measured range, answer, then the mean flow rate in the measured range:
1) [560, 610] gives 4.7 kPa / 321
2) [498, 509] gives 2.1 kPa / 303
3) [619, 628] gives 1.1 kPa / 301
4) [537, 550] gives 0.8 kPa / 343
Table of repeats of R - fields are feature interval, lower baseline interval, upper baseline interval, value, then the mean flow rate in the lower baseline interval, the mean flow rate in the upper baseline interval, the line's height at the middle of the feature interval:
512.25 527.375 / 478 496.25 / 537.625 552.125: 1.6 kPa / 347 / 344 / 346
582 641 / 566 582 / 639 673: 6.2 kPa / 337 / 343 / 340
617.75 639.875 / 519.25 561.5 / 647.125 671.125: 1.9 kPa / 343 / 344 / 344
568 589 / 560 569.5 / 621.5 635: 0.1 kPa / 337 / 312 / 332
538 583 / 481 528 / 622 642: -3.5 kPa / 317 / 318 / 318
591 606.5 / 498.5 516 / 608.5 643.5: -1.5 kPa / 302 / 297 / 298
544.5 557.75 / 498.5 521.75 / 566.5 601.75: -1.4 kPa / 302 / 334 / 320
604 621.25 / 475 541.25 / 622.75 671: 4.0 kPa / 332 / 334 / 334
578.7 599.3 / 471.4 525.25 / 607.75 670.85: -0.5 kPa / 335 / 317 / 323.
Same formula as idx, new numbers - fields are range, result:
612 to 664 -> 321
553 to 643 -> 317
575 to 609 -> 317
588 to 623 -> 294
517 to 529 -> 318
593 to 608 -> 312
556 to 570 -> 341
